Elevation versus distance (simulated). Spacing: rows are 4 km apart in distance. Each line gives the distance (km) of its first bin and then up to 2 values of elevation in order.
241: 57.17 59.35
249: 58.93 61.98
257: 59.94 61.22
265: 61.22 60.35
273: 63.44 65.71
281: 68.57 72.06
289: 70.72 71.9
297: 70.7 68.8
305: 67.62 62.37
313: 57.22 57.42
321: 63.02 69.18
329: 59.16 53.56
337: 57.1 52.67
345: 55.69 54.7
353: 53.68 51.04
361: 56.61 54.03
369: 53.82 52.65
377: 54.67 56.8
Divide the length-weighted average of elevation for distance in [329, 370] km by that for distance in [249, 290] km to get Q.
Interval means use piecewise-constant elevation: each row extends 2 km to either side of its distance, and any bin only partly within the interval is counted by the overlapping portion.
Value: 0.9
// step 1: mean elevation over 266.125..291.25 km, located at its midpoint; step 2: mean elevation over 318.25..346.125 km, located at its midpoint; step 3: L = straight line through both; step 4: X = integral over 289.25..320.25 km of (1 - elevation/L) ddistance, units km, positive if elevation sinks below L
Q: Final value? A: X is -1.2 km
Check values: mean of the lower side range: 66.7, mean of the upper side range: 58.7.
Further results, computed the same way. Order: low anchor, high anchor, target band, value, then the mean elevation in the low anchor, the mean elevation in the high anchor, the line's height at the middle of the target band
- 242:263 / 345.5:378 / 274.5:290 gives -2.8 km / 60.1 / 54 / 58.5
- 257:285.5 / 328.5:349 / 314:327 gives -1.2 km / 63.9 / 55.3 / 57.6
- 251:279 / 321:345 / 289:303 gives -2.3 km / 62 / 58.5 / 60.4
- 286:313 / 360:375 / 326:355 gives 1.9 km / 68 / 54.1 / 59.6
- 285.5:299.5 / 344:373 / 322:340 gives 0.5 km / 71.1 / 54.1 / 61.2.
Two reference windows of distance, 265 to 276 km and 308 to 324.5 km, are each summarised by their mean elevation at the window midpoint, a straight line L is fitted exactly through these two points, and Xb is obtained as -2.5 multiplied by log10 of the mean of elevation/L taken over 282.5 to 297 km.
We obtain -0.16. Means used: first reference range 62.1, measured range 71.3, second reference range 60.7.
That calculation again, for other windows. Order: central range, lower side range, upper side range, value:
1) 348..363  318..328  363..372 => 0.05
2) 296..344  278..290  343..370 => 0.02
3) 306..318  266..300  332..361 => 0.03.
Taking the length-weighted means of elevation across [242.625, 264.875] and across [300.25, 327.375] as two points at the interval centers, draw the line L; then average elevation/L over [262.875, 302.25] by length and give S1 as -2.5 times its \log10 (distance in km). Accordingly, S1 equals -0.09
